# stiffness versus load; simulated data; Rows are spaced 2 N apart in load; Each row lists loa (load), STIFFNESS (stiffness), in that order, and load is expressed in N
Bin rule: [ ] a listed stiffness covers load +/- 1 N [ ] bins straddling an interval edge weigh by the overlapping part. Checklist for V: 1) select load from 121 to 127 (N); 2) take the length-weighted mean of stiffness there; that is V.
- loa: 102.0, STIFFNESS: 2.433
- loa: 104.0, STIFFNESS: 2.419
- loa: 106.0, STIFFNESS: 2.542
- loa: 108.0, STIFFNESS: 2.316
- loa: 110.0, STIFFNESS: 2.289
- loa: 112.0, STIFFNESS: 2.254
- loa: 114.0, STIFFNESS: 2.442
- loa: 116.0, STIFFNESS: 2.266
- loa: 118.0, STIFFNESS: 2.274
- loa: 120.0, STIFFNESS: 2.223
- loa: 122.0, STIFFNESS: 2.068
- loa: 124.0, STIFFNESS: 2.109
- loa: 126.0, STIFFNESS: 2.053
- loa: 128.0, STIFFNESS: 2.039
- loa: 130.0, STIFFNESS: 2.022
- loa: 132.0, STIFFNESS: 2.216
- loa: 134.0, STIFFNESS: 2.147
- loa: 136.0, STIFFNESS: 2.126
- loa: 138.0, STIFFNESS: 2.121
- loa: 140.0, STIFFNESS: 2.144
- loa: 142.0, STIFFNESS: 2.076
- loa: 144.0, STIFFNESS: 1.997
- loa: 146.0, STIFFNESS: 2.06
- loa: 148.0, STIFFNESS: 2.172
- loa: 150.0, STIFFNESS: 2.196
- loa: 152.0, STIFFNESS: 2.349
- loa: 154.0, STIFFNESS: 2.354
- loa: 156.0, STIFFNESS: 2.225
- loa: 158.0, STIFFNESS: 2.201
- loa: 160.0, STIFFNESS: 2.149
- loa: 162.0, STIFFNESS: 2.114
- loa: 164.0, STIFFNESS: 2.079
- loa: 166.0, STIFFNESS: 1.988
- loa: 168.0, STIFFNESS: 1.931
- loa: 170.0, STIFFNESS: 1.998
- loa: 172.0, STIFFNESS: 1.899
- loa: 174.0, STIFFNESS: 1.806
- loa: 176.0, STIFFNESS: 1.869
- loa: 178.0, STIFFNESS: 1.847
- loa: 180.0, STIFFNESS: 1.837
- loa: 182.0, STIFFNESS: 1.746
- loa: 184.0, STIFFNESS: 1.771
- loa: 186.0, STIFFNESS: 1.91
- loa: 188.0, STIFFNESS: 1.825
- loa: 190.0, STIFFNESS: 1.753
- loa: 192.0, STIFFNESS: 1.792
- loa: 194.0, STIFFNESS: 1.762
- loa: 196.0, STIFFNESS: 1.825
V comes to 2.08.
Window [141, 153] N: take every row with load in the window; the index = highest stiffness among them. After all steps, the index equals 2.349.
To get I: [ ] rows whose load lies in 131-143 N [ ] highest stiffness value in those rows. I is 2.216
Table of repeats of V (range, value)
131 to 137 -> 2.16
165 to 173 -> 1.95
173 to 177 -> 1.84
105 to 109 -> 2.43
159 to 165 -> 2.11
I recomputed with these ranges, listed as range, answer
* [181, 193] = 1.91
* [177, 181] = 1.847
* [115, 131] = 2.274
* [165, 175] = 1.998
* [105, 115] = 2.542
